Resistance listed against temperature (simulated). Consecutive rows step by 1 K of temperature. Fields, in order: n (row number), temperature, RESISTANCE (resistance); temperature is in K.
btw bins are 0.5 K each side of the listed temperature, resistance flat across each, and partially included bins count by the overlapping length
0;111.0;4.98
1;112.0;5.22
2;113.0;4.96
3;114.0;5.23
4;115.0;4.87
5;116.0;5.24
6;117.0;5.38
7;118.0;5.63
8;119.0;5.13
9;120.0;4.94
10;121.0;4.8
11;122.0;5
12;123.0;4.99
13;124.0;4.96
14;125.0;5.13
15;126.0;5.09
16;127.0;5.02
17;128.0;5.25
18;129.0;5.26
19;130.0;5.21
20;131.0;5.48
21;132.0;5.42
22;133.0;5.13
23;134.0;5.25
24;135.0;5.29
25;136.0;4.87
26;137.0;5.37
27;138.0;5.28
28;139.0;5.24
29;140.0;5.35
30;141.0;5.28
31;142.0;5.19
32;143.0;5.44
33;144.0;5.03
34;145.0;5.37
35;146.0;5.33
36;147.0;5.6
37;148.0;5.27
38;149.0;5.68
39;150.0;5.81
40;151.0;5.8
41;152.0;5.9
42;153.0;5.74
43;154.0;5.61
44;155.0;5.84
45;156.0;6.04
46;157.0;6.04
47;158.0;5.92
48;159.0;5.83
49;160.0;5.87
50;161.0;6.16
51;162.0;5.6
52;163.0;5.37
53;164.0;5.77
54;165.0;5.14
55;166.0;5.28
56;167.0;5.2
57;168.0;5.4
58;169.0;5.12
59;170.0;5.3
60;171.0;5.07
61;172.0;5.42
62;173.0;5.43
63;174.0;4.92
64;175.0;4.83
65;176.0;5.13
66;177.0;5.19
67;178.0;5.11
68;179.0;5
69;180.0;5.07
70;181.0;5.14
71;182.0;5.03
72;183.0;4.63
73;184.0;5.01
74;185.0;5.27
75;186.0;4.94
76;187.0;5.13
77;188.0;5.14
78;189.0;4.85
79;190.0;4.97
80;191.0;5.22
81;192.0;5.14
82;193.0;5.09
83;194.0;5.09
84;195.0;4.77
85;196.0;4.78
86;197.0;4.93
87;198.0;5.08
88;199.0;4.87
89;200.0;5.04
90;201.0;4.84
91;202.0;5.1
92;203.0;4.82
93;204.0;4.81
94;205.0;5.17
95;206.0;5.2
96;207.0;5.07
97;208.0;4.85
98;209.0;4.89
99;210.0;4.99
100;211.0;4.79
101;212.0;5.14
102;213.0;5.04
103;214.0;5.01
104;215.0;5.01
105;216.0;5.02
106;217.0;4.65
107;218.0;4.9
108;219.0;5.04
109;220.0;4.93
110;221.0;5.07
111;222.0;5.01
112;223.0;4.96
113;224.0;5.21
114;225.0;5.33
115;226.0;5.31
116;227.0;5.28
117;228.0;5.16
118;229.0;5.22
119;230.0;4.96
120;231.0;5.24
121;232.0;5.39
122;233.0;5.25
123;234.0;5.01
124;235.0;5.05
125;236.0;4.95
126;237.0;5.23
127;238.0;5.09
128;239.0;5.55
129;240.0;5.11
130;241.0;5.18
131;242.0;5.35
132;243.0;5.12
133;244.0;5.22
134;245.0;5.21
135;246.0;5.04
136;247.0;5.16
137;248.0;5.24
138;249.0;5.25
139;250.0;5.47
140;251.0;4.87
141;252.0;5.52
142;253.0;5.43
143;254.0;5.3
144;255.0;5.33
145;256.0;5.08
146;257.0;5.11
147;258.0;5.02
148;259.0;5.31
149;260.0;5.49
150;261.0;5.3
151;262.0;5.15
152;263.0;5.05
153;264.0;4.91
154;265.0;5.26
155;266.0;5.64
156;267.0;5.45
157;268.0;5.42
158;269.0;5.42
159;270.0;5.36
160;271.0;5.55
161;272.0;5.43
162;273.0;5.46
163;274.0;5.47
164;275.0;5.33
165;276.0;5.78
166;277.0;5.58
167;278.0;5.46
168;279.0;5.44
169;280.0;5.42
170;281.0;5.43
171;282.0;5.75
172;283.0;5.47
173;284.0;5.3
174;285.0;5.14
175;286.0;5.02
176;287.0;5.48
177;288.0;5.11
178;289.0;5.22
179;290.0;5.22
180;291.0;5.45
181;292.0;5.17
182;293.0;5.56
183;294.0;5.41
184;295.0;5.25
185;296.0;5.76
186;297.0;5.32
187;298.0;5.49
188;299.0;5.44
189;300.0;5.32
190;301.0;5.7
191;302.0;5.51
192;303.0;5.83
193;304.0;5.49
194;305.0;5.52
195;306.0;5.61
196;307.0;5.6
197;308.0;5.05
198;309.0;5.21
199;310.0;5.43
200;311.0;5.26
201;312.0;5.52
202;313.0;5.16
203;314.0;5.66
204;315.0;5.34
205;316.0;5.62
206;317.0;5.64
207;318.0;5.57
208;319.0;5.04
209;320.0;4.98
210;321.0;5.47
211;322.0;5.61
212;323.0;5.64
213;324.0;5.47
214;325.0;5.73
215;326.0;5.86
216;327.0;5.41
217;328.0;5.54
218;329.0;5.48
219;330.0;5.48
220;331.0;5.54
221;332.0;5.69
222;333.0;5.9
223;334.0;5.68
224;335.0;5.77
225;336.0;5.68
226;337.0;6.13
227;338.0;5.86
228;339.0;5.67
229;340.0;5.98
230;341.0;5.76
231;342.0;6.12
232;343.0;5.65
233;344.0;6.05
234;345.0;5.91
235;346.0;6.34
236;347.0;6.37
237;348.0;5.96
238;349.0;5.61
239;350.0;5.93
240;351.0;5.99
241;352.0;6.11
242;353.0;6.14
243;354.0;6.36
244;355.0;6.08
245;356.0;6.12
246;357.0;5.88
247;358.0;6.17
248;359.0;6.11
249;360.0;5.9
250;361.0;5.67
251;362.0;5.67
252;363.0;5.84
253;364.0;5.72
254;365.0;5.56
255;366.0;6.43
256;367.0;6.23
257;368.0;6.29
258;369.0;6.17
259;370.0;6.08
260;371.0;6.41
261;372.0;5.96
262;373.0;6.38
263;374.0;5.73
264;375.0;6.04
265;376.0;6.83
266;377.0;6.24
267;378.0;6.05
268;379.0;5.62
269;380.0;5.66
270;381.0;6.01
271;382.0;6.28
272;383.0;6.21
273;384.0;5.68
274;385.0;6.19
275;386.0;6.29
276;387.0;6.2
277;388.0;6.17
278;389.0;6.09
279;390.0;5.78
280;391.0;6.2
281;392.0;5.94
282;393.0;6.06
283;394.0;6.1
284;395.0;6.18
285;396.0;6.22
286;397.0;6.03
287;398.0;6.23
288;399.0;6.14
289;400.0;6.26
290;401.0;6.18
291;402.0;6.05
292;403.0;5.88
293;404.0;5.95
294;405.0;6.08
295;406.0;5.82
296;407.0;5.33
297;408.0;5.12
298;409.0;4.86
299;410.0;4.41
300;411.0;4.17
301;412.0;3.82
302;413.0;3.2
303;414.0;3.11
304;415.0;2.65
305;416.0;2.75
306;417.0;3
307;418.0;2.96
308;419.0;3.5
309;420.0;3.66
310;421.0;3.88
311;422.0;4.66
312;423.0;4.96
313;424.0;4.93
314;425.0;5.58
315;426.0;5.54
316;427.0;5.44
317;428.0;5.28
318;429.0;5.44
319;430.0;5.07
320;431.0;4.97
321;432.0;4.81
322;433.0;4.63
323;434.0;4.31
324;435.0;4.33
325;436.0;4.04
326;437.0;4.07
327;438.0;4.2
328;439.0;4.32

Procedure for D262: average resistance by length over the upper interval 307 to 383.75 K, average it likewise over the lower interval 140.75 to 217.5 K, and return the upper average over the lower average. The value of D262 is 1.11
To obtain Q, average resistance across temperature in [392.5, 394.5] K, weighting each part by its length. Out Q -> 6.08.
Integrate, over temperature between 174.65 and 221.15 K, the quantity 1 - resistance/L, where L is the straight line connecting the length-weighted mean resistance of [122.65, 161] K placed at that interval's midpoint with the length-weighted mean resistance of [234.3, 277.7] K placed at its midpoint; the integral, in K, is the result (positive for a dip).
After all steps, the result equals 3.2 K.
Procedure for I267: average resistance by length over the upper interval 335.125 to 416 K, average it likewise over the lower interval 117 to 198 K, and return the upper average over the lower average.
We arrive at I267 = 1.10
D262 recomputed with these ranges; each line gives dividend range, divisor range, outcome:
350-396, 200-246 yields 1.19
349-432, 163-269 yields 1.08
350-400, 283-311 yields 1.13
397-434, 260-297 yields 0.89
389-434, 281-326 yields 0.93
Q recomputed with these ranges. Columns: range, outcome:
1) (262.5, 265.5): 5.07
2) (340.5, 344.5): 5.89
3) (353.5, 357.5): 6.11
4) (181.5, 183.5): 4.83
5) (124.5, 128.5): 5.12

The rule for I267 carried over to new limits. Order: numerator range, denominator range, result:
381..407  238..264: 1.16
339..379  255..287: 1.13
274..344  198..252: 1.08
